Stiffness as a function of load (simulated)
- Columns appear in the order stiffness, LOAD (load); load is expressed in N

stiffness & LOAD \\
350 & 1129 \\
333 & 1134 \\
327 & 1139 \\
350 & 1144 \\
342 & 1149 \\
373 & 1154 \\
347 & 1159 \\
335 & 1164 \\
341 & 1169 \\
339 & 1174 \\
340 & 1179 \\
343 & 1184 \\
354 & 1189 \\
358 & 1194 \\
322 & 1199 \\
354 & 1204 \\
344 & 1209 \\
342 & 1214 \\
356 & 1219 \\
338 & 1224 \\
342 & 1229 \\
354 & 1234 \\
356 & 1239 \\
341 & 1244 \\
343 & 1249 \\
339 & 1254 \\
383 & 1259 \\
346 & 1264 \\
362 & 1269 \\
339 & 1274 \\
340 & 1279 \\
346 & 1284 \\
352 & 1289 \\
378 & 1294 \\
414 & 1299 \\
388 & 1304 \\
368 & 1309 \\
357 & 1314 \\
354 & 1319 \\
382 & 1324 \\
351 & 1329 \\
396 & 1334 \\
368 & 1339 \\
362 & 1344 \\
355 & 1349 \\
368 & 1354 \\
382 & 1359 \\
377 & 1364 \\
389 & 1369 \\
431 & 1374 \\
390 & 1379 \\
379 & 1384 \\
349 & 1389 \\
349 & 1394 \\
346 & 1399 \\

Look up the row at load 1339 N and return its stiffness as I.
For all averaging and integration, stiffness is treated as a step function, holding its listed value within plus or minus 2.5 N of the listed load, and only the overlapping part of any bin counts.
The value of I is 368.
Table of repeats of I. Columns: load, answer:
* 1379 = 390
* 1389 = 349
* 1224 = 338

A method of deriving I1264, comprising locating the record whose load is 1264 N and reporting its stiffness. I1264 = 346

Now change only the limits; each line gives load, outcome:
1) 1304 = 388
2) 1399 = 346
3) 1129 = 350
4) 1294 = 378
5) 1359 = 382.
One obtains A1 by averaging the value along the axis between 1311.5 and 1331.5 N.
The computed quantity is 361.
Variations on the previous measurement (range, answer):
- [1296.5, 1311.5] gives 390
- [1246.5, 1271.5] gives 355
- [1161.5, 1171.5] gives 338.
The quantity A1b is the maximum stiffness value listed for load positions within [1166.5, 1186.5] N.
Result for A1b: 343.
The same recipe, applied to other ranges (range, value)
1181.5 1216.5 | 358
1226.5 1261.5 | 383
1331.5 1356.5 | 396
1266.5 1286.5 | 362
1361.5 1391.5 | 431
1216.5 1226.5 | 356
